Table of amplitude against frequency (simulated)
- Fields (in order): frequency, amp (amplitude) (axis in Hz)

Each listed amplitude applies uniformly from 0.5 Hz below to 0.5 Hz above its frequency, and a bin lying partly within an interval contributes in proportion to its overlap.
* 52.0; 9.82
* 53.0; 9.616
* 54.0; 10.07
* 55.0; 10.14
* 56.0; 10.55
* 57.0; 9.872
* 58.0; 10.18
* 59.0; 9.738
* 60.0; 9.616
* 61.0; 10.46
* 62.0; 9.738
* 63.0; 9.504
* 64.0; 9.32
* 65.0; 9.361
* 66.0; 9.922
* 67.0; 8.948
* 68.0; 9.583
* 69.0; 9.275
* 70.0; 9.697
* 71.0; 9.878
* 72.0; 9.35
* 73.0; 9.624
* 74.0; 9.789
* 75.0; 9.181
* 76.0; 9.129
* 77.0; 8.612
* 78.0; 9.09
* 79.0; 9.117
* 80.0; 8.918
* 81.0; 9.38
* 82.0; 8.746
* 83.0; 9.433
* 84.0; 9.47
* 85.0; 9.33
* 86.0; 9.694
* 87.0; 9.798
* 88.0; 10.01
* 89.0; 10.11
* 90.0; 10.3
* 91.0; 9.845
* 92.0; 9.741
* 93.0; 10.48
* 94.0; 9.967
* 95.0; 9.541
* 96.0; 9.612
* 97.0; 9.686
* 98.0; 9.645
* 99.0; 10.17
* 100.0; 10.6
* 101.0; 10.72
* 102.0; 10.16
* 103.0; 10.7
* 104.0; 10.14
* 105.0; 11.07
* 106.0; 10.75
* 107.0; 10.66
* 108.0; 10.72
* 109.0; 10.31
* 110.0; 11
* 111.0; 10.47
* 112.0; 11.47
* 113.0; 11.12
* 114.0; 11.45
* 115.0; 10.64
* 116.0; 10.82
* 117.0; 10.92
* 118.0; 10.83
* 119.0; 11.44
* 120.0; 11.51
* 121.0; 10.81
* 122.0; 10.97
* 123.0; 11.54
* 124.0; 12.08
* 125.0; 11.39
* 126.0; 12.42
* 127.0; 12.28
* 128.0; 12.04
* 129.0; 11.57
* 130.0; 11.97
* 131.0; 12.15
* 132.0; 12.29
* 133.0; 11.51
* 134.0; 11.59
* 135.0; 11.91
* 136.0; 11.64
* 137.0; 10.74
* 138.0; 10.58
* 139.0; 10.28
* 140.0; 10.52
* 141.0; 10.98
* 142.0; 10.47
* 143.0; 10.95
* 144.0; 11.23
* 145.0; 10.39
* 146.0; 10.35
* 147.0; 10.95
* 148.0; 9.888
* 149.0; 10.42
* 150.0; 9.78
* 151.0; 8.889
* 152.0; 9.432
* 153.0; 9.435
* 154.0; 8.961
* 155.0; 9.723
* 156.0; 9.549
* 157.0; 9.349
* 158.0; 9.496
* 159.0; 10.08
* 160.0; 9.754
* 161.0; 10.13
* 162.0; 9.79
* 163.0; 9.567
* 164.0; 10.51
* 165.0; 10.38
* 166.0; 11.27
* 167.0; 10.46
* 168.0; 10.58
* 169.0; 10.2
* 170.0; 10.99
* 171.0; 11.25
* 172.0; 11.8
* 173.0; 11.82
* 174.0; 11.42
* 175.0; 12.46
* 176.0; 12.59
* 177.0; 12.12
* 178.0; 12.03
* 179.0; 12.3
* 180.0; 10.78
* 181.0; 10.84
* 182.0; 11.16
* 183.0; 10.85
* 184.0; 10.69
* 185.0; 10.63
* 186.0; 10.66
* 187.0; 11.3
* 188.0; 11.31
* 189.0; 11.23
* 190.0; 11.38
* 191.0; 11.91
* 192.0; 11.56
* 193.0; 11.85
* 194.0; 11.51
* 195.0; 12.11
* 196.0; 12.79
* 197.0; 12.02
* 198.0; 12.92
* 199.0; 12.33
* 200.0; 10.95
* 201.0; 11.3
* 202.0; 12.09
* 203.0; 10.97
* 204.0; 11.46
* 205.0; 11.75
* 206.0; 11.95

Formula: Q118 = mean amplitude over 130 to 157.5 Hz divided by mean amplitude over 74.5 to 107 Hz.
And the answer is 1.08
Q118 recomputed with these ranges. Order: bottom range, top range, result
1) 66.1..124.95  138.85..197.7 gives 1.07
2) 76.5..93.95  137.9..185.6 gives 1.11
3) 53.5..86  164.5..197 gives 1.19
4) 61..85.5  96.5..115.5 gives 1.13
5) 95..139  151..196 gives 0.98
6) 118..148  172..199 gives 1.03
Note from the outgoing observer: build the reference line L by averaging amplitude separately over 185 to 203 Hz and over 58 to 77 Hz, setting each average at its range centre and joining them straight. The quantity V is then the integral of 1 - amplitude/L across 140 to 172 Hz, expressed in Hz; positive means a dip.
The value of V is 2.41 Hz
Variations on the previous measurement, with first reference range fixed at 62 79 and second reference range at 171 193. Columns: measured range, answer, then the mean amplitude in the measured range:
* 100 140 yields -3.3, 11.2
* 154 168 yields 1.4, 9.99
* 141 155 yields 0.9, 10.1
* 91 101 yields -0.1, 9.97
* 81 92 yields 0.0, 9.66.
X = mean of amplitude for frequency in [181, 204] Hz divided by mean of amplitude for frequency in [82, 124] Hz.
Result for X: 1.1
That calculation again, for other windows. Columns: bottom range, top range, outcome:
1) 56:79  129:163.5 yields 1.09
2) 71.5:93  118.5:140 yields 1.22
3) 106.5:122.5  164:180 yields 1.04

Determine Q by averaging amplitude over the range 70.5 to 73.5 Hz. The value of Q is 9.62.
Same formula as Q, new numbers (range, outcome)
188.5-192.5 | 11.5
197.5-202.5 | 11.9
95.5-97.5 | 9.65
